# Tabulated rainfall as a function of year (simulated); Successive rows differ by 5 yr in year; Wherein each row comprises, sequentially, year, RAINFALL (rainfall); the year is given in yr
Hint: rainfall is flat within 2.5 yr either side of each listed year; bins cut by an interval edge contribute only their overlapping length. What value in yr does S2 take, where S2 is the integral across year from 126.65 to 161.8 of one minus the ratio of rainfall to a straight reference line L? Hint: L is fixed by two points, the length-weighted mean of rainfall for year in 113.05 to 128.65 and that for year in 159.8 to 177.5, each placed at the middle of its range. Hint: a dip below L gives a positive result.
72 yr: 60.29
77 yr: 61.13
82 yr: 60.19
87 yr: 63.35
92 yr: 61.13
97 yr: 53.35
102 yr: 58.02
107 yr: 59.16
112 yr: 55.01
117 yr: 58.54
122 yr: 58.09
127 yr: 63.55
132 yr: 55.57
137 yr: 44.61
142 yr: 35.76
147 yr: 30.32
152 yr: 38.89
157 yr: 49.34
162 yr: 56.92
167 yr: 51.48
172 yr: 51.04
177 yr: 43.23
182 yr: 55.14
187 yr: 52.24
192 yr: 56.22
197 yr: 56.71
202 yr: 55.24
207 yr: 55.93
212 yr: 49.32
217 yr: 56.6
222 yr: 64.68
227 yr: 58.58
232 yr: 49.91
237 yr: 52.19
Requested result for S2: 6.6 yr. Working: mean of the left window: 59.4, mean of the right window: 51.4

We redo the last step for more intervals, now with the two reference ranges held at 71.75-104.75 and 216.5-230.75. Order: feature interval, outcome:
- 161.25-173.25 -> 1.4 yr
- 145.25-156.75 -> 4.2 yr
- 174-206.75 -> 3.4 yr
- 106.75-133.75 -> 0.6 yr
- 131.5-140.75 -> 2.0 yr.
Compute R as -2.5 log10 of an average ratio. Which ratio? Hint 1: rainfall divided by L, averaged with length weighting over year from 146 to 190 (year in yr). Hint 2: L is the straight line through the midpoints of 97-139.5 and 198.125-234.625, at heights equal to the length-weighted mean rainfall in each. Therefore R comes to 0.16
